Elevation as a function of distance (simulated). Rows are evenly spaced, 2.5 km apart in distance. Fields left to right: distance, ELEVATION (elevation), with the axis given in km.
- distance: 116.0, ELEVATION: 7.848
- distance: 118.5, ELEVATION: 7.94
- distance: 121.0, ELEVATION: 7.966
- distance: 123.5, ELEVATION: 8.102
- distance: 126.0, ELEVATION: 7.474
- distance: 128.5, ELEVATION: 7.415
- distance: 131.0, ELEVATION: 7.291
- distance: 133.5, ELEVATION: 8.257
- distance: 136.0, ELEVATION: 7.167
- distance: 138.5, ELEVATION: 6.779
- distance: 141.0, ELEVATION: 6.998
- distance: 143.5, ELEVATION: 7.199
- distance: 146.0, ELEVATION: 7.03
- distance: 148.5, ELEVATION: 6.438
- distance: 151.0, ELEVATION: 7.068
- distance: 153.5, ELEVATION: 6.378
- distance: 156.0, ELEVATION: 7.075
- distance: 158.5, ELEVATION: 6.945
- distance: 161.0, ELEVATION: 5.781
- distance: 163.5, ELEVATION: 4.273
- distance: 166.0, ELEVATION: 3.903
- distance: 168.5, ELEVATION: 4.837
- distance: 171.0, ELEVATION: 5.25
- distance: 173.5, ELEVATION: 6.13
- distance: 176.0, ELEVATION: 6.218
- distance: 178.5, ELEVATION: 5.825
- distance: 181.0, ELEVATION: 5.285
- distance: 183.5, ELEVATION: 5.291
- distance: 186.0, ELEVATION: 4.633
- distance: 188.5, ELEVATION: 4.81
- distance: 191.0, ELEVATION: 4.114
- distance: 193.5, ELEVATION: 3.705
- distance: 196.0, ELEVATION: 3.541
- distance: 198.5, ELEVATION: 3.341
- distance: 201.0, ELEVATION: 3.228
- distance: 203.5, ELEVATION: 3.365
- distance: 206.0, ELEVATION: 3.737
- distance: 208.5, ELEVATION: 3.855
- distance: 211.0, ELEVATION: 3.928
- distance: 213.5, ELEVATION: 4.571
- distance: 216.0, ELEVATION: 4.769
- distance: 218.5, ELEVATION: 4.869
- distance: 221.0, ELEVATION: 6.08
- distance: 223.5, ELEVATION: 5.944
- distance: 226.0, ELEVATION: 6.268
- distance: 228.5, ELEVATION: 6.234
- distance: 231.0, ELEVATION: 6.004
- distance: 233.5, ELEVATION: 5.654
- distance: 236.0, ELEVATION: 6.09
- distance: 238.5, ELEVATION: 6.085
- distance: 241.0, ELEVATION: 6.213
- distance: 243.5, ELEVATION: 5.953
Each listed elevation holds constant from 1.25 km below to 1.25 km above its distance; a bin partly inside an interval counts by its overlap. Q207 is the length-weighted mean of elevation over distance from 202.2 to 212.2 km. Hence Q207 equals 3.72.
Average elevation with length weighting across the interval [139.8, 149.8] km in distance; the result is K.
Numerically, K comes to 6.92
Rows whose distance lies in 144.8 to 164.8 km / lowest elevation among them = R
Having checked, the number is 4.273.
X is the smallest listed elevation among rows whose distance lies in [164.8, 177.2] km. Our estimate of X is 3.903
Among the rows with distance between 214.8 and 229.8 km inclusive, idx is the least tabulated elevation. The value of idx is 4.769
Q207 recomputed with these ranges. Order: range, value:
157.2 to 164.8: 5.66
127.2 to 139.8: 7.38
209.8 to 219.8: 4.55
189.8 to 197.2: 3.79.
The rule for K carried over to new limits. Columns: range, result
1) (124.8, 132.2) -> 7.39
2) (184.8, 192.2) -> 4.52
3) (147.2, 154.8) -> 6.63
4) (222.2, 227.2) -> 6.1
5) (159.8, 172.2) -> 4.8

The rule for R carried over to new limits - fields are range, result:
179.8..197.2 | 3.541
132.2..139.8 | 6.779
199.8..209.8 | 3.228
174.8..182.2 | 5.285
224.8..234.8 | 5.654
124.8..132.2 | 7.291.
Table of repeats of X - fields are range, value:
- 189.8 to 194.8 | 3.705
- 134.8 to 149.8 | 6.438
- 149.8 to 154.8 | 6.378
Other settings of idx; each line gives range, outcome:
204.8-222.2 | 3.737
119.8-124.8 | 7.966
